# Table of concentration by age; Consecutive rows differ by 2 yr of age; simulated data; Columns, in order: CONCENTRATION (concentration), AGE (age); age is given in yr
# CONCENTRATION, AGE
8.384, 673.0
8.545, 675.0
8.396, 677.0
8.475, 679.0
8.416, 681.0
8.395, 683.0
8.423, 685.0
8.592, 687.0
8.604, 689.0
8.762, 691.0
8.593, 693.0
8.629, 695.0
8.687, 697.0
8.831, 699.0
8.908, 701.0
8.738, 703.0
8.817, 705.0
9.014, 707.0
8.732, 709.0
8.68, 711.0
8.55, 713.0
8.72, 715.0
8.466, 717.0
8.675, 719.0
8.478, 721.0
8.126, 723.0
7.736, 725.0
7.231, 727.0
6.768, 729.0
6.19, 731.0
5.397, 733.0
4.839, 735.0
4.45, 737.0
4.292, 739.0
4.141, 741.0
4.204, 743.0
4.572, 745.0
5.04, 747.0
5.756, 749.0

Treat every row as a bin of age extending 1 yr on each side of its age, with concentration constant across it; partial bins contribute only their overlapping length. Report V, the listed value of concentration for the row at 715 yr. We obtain 8.72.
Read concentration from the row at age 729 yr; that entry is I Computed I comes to 6.768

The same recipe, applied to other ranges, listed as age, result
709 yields 8.732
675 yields 8.545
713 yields 8.55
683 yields 8.395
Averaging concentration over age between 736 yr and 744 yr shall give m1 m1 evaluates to 4.27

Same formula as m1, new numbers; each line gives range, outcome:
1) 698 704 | 8.83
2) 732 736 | 5.12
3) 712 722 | 8.58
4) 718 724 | 8.43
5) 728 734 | 6.12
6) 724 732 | 6.98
